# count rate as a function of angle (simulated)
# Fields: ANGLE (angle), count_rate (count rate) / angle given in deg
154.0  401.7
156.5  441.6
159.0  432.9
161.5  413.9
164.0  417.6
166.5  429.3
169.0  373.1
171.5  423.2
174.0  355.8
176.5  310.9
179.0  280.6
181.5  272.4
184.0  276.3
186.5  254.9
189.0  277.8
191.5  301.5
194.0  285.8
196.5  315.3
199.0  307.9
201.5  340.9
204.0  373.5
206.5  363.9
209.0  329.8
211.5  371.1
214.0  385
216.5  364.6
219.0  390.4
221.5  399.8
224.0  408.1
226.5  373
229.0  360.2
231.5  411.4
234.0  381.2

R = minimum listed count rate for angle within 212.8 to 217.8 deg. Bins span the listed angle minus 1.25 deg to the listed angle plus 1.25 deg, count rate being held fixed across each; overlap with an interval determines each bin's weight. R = 364.6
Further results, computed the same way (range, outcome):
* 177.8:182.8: 272.4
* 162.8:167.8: 417.6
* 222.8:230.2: 360.2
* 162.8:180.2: 280.6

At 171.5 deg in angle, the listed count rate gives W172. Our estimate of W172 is 423.2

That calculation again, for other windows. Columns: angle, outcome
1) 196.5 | 315.3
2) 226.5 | 373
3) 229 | 360.2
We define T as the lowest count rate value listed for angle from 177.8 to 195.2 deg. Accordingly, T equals 254.9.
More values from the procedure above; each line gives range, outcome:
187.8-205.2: 277.8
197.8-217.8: 307.9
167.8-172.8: 373.1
